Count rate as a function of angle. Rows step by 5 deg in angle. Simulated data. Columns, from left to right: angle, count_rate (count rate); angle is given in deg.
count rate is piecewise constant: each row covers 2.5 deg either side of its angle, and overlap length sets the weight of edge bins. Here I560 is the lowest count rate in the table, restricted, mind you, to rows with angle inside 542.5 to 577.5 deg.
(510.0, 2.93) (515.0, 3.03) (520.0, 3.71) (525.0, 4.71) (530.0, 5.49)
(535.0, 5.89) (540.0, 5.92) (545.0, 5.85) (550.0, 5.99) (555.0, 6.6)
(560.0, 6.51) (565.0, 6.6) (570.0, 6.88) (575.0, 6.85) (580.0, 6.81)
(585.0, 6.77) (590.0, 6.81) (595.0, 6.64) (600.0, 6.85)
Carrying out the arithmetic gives 5.85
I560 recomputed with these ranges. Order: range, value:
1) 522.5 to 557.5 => 4.71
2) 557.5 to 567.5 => 6.51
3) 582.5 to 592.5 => 6.77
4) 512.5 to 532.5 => 3.03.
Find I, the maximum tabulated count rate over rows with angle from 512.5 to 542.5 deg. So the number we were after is 5.92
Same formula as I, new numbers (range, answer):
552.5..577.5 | 6.88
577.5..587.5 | 6.81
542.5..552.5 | 5.99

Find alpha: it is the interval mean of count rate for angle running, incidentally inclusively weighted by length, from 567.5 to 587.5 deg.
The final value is 6.83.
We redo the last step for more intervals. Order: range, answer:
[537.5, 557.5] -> 6.09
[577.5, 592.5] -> 6.8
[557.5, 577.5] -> 6.71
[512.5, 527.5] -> 3.82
